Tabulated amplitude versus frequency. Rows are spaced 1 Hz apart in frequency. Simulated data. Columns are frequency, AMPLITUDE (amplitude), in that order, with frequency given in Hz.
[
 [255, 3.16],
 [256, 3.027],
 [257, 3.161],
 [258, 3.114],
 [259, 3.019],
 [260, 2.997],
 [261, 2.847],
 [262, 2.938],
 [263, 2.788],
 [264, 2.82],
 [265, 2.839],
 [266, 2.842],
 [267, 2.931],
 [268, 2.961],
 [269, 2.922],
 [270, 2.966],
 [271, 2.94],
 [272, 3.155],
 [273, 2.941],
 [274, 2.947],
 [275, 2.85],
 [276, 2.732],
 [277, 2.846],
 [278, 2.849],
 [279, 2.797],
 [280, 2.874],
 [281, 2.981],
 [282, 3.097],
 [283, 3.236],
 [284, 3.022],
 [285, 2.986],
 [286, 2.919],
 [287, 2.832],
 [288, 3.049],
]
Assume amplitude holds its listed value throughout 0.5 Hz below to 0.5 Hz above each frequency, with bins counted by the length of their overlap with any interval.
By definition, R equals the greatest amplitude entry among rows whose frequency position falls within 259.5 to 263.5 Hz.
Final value 2.997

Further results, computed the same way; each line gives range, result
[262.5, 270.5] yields 2.966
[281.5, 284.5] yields 3.236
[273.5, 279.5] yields 2.947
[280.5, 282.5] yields 3.097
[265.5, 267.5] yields 2.931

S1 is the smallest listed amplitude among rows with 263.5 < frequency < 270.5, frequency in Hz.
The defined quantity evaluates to 2.82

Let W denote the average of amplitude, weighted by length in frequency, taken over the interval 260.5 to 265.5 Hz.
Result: 2.85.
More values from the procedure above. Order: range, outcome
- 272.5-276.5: 2.87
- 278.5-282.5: 2.94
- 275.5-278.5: 2.81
